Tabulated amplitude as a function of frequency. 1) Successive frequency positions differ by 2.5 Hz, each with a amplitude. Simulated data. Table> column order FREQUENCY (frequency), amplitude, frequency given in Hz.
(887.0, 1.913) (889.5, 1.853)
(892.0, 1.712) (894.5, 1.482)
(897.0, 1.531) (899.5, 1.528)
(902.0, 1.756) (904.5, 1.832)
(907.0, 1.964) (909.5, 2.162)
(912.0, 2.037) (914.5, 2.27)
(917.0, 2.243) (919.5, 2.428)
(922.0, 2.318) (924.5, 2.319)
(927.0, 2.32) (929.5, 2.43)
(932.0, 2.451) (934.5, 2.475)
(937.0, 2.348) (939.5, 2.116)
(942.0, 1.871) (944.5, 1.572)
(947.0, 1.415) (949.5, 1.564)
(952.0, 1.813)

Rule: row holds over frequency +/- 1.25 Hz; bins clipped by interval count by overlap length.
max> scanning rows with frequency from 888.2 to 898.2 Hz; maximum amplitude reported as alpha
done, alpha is 1.853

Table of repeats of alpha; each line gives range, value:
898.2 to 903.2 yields 1.756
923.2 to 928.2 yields 2.32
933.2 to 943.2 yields 2.475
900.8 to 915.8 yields 2.27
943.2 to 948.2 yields 1.572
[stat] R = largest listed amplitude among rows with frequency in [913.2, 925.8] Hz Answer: 2.428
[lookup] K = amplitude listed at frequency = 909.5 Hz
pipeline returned 2.162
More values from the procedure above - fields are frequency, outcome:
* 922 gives 2.318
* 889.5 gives 1.853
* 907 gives 1.964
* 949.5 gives 1.564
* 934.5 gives 2.475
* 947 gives 1.415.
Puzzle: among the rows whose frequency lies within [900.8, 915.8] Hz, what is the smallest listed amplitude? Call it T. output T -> 1.756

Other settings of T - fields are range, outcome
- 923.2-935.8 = 2.319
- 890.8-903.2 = 1.482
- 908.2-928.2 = 2.037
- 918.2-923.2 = 2.318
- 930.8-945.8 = 1.572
